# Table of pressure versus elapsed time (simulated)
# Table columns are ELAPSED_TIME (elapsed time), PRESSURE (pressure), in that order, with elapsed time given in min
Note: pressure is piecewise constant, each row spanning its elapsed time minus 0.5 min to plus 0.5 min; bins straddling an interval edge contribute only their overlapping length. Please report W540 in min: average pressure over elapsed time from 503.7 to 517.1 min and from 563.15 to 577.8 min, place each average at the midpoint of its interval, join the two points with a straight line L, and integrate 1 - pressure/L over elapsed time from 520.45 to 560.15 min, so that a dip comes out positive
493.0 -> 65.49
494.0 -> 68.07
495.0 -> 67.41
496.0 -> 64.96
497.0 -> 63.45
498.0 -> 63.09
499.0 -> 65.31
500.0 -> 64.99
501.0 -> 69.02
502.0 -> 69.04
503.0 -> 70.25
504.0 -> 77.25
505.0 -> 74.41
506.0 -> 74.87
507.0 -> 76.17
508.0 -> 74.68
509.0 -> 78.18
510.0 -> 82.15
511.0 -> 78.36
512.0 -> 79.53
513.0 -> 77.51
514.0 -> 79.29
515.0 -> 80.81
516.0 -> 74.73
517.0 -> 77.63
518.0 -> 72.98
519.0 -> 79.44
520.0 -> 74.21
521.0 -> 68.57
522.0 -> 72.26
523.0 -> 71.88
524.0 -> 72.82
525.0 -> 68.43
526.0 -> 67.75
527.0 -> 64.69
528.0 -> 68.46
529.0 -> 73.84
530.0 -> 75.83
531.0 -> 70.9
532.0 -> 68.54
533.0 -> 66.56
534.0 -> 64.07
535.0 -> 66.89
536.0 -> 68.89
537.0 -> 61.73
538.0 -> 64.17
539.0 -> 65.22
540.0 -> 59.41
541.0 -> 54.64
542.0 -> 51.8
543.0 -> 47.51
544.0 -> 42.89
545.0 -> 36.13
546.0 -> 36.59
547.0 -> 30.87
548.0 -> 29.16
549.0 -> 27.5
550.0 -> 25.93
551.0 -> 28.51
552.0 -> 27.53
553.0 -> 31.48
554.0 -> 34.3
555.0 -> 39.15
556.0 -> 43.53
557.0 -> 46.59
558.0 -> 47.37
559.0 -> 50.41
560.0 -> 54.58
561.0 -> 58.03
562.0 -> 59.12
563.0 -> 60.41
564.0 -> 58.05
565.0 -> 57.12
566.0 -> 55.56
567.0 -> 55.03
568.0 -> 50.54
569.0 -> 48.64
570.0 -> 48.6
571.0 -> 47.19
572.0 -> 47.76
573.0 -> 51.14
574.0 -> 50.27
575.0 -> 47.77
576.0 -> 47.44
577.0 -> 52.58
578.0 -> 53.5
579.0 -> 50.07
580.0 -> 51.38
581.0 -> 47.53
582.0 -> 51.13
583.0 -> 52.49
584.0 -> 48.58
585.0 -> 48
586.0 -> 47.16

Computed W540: 7.1 min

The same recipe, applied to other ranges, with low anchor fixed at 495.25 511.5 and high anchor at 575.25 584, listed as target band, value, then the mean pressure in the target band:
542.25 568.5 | 6.05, 43.7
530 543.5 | -0.08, 62.8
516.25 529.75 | -1.17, 71.9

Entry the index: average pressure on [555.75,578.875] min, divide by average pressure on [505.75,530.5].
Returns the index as 0.7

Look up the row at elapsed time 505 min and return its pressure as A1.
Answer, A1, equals 74.41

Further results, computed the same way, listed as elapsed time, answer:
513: 77.51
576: 47.44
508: 74.68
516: 74.73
